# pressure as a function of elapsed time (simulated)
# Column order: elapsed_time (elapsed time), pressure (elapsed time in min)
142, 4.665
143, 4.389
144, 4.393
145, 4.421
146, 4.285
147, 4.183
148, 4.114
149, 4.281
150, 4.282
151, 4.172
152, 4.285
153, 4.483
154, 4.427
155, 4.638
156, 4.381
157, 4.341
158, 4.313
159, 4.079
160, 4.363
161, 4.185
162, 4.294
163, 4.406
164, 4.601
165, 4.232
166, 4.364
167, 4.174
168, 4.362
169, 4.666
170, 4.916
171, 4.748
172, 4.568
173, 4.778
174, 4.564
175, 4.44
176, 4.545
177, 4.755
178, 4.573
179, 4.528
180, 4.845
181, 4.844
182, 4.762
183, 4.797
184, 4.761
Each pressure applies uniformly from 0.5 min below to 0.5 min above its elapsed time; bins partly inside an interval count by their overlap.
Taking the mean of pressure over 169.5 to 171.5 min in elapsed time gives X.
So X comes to 4.83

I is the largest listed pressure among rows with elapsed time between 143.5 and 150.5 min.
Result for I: 4.421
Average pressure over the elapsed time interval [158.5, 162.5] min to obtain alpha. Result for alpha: 4.23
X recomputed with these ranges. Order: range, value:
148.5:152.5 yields 4.25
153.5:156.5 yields 4.48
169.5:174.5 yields 4.71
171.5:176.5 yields 4.58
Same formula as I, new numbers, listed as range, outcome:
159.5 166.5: 4.601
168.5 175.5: 4.916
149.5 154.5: 4.483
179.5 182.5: 4.845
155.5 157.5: 4.381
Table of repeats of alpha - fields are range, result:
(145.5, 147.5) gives 4.23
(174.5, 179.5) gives 4.57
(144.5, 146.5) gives 4.35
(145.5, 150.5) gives 4.23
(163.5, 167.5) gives 4.34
